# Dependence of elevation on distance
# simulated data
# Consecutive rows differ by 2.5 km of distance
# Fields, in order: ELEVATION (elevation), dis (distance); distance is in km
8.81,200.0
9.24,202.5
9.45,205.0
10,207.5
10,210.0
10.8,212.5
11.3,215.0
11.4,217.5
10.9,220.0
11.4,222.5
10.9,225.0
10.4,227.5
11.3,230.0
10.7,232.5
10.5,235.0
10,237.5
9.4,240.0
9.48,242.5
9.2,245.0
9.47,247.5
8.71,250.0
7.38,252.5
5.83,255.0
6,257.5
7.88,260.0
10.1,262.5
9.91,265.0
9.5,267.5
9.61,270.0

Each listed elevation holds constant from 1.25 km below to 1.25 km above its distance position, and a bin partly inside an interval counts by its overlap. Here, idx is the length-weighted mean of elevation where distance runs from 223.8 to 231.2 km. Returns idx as 10.9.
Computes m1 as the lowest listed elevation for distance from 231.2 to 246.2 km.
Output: 9.2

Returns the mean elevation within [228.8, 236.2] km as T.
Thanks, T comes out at 10.8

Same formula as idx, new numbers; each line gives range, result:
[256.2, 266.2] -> 8.45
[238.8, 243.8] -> 9.44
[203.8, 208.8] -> 9.73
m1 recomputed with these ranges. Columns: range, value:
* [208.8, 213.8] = 10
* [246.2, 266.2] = 5.83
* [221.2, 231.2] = 10.4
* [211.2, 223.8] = 10.8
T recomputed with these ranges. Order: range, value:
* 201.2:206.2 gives 9.34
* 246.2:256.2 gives 7.86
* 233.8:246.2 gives 9.71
